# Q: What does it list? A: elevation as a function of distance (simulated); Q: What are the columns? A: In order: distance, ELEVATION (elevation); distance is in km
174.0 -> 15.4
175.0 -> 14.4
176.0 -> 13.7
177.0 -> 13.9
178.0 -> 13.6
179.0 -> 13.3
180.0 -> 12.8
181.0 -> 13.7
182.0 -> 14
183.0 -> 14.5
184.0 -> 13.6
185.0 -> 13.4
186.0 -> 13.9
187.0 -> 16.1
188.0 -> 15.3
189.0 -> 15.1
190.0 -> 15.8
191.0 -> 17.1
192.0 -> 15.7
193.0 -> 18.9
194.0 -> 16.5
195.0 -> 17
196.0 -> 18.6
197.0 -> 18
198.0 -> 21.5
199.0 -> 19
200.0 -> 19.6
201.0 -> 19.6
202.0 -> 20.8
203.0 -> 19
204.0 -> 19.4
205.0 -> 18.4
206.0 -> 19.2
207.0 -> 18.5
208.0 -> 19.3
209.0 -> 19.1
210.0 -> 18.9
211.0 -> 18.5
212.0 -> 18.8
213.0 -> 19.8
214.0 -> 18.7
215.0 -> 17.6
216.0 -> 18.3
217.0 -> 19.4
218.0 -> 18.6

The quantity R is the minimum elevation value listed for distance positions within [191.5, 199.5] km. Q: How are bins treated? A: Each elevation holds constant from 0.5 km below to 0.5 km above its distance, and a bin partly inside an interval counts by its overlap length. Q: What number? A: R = 15.7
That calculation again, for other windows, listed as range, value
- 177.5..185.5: 12.8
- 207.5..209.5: 19.1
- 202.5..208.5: 18.4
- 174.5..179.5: 13.3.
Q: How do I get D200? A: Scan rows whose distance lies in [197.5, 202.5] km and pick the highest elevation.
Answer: 21.5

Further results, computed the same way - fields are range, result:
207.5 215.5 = 19.8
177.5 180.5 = 13.6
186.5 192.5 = 17.1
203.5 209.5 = 19.4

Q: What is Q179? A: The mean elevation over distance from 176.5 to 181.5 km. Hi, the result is 13.5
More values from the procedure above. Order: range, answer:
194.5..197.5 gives 17.9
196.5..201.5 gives 19.5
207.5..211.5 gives 19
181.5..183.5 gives 14.2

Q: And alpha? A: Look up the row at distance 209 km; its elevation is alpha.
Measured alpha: 19.1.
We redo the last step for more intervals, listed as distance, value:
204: 19.4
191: 17.1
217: 19.4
